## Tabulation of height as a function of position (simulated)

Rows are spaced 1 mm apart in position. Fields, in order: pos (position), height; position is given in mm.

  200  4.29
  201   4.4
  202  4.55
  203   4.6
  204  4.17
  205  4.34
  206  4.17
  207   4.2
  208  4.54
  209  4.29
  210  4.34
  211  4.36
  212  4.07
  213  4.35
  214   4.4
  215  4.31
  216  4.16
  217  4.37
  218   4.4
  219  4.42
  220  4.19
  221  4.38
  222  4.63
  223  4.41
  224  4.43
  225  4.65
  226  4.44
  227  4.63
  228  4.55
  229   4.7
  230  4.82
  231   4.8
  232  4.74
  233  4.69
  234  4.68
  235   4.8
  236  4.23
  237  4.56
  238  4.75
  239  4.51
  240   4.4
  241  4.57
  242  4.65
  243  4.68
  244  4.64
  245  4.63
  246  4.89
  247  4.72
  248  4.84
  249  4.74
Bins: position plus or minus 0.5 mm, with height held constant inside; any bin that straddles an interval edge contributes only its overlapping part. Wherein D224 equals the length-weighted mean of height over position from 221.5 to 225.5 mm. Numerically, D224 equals 4.53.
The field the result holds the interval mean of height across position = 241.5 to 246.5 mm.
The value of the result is 4.7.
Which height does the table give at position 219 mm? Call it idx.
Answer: 4.42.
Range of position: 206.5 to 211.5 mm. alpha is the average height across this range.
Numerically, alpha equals 4.35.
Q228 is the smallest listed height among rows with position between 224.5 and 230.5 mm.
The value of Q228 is 4.44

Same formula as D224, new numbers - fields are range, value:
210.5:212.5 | 4.21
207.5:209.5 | 4.42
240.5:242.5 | 4.61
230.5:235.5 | 4.74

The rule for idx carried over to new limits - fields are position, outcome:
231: 4.8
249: 4.74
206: 4.17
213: 4.35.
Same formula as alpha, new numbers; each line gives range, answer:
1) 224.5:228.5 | 4.57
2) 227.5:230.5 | 4.69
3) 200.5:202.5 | 4.47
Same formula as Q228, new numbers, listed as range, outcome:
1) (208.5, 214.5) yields 4.07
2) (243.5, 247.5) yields 4.63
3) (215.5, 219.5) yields 4.16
